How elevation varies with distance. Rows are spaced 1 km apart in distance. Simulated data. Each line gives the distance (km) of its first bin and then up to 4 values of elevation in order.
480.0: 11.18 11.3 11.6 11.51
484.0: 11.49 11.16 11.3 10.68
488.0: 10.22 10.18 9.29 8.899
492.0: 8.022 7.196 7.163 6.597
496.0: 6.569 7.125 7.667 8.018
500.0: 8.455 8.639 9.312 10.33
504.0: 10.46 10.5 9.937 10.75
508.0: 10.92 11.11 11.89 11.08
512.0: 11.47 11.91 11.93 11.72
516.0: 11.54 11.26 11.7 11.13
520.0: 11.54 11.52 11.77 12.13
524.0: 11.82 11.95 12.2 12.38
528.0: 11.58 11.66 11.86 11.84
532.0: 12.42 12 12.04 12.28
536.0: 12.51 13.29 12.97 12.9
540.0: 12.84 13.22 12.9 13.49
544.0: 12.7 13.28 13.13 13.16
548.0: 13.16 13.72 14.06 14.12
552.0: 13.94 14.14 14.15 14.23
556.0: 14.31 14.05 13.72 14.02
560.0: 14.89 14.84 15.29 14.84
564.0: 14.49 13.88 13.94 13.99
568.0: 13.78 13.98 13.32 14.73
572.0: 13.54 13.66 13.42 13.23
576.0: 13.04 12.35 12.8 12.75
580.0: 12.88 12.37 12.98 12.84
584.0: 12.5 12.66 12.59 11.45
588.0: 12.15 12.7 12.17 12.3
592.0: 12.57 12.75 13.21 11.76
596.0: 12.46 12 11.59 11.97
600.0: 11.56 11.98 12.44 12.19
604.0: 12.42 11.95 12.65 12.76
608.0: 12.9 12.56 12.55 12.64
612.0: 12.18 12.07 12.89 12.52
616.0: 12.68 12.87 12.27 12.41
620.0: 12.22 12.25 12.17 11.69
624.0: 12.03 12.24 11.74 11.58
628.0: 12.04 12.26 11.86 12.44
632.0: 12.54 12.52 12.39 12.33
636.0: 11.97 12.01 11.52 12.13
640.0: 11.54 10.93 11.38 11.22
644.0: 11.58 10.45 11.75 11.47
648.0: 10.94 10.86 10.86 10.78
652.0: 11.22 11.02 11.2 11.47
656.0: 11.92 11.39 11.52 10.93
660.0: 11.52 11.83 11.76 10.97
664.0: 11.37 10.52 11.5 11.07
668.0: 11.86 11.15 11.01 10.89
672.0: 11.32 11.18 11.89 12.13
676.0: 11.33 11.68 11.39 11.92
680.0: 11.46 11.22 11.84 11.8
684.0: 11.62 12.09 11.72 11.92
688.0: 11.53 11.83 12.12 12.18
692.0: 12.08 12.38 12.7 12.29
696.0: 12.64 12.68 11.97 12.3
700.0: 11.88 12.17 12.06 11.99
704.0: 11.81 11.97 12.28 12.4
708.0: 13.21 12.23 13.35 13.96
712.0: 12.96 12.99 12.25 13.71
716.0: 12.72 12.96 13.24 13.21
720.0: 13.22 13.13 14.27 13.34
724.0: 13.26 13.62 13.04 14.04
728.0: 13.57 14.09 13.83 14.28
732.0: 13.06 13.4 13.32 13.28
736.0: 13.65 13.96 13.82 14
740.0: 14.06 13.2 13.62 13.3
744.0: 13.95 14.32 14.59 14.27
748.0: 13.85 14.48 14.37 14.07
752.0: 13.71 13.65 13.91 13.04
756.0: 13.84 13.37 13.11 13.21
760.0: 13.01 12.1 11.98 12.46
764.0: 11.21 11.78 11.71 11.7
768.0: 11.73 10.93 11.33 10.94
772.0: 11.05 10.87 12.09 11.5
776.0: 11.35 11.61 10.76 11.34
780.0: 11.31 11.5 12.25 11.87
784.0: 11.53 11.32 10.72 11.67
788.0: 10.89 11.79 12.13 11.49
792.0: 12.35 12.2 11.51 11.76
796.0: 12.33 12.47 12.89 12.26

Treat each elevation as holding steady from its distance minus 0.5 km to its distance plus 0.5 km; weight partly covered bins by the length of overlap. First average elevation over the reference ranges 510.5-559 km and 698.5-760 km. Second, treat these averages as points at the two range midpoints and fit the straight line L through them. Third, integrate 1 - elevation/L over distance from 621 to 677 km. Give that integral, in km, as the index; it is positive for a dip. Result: 6.4 km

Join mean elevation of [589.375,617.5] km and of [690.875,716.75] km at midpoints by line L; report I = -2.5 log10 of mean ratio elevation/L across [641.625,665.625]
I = 0.11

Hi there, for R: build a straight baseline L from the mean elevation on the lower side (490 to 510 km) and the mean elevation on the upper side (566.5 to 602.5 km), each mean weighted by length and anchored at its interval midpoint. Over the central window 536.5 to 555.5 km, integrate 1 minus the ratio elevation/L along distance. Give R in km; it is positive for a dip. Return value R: -4.2 km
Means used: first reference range 8.91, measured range 13.4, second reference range 12.7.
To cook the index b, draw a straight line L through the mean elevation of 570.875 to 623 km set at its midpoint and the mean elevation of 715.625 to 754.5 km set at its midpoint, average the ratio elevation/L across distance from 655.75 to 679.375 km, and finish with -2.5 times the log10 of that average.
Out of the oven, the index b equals 0.151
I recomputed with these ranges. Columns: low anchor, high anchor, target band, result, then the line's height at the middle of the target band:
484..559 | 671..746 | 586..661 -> 0.016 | 12.1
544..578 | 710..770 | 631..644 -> 0.147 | 13.6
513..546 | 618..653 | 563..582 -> -0.124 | 12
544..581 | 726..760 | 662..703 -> 0.171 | 13.8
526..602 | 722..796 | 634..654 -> 0.136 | 12.9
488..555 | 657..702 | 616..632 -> -0.054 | 11.6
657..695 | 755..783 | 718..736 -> -0.152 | 11.8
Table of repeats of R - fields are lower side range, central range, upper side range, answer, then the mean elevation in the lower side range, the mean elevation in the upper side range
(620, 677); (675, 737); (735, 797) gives -3.2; 11.6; 12.5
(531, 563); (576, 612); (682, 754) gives 2.5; 13.5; 13.1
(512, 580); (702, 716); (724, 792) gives 0.1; 13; 12.7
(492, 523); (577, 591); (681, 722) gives -1.9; 10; 12.4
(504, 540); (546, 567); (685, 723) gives -3.9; 11.8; 12.6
